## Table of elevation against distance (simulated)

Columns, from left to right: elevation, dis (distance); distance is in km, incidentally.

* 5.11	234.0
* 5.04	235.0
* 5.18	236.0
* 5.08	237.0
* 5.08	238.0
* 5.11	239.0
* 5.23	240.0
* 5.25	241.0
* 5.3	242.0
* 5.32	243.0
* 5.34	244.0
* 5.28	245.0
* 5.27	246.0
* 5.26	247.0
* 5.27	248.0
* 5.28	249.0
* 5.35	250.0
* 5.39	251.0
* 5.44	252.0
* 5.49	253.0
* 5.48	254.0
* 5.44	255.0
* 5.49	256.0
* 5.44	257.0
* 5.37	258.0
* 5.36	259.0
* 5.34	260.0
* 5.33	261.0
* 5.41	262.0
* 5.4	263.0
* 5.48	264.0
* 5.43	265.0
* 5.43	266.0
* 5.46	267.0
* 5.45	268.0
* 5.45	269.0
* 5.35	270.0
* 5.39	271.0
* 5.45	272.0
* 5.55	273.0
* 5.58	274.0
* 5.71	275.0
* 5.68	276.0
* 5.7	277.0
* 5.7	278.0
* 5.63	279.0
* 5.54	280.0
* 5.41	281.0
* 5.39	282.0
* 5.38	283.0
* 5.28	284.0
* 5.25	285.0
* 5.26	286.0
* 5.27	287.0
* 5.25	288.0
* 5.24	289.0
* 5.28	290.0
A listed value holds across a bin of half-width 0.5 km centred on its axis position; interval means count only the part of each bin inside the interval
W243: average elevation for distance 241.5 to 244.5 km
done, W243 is 5.32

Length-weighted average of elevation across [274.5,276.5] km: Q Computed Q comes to 5.7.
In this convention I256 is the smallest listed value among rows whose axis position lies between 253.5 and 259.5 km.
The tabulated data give 5.36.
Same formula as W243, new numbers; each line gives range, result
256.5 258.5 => 5.41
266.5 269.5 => 5.45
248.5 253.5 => 5.39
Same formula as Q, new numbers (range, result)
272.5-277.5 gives 5.64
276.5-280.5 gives 5.64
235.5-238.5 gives 5.11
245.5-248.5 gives 5.27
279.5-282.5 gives 5.45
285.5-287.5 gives 5.26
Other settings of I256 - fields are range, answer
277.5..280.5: 5.54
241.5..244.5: 5.3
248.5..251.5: 5.28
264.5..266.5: 5.43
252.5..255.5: 5.44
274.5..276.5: 5.68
